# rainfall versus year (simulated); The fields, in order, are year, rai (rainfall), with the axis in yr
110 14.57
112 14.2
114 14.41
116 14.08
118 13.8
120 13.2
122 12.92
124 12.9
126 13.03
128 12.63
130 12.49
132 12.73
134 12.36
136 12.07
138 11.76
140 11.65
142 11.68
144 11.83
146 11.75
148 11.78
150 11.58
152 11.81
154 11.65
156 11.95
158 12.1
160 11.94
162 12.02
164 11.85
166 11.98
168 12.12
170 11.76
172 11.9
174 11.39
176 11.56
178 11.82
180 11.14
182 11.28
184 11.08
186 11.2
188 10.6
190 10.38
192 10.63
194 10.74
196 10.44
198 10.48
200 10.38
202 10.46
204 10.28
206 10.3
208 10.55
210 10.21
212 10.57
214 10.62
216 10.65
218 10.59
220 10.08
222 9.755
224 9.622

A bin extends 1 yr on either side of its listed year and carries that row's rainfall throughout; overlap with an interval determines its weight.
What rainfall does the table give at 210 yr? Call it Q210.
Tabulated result 10.21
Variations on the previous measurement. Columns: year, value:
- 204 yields 10.28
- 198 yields 10.48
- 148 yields 11.78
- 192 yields 10.63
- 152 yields 11.81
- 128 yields 12.63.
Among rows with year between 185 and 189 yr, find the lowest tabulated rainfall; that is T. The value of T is 10.6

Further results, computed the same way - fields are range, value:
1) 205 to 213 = 10.21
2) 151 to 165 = 11.65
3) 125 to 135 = 12.36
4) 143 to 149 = 11.75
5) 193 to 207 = 10.28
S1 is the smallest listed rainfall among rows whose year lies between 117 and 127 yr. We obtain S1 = 12.9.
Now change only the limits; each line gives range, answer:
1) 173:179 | 11.39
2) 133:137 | 12.07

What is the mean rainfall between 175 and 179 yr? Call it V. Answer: 11.7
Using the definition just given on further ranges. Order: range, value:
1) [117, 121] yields 13.5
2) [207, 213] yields 10.4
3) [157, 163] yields 12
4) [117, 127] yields 13.2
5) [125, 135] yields 12.6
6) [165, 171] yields 12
